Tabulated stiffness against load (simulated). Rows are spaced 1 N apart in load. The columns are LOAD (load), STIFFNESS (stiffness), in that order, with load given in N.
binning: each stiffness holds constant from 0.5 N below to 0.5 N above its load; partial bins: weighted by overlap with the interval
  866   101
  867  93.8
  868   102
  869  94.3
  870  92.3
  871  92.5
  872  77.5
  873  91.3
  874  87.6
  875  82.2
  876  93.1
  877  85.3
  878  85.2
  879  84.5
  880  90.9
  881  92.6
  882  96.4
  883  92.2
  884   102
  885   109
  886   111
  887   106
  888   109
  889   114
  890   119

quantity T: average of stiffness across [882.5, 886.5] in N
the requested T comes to 104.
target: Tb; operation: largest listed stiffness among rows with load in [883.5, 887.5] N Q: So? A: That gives 111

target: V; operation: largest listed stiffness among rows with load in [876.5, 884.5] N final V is 102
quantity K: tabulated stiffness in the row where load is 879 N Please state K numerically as 84.5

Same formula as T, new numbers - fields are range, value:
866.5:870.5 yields 95.6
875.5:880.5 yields 87.8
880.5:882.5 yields 94.5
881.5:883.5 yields 94.3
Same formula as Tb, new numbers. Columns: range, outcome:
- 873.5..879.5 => 93.1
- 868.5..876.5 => 94.3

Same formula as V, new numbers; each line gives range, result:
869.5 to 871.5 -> 92.5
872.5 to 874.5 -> 91.3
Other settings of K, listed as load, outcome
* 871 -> 92.5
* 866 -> 101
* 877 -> 85.3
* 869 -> 94.3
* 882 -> 96.4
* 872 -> 77.5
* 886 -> 111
